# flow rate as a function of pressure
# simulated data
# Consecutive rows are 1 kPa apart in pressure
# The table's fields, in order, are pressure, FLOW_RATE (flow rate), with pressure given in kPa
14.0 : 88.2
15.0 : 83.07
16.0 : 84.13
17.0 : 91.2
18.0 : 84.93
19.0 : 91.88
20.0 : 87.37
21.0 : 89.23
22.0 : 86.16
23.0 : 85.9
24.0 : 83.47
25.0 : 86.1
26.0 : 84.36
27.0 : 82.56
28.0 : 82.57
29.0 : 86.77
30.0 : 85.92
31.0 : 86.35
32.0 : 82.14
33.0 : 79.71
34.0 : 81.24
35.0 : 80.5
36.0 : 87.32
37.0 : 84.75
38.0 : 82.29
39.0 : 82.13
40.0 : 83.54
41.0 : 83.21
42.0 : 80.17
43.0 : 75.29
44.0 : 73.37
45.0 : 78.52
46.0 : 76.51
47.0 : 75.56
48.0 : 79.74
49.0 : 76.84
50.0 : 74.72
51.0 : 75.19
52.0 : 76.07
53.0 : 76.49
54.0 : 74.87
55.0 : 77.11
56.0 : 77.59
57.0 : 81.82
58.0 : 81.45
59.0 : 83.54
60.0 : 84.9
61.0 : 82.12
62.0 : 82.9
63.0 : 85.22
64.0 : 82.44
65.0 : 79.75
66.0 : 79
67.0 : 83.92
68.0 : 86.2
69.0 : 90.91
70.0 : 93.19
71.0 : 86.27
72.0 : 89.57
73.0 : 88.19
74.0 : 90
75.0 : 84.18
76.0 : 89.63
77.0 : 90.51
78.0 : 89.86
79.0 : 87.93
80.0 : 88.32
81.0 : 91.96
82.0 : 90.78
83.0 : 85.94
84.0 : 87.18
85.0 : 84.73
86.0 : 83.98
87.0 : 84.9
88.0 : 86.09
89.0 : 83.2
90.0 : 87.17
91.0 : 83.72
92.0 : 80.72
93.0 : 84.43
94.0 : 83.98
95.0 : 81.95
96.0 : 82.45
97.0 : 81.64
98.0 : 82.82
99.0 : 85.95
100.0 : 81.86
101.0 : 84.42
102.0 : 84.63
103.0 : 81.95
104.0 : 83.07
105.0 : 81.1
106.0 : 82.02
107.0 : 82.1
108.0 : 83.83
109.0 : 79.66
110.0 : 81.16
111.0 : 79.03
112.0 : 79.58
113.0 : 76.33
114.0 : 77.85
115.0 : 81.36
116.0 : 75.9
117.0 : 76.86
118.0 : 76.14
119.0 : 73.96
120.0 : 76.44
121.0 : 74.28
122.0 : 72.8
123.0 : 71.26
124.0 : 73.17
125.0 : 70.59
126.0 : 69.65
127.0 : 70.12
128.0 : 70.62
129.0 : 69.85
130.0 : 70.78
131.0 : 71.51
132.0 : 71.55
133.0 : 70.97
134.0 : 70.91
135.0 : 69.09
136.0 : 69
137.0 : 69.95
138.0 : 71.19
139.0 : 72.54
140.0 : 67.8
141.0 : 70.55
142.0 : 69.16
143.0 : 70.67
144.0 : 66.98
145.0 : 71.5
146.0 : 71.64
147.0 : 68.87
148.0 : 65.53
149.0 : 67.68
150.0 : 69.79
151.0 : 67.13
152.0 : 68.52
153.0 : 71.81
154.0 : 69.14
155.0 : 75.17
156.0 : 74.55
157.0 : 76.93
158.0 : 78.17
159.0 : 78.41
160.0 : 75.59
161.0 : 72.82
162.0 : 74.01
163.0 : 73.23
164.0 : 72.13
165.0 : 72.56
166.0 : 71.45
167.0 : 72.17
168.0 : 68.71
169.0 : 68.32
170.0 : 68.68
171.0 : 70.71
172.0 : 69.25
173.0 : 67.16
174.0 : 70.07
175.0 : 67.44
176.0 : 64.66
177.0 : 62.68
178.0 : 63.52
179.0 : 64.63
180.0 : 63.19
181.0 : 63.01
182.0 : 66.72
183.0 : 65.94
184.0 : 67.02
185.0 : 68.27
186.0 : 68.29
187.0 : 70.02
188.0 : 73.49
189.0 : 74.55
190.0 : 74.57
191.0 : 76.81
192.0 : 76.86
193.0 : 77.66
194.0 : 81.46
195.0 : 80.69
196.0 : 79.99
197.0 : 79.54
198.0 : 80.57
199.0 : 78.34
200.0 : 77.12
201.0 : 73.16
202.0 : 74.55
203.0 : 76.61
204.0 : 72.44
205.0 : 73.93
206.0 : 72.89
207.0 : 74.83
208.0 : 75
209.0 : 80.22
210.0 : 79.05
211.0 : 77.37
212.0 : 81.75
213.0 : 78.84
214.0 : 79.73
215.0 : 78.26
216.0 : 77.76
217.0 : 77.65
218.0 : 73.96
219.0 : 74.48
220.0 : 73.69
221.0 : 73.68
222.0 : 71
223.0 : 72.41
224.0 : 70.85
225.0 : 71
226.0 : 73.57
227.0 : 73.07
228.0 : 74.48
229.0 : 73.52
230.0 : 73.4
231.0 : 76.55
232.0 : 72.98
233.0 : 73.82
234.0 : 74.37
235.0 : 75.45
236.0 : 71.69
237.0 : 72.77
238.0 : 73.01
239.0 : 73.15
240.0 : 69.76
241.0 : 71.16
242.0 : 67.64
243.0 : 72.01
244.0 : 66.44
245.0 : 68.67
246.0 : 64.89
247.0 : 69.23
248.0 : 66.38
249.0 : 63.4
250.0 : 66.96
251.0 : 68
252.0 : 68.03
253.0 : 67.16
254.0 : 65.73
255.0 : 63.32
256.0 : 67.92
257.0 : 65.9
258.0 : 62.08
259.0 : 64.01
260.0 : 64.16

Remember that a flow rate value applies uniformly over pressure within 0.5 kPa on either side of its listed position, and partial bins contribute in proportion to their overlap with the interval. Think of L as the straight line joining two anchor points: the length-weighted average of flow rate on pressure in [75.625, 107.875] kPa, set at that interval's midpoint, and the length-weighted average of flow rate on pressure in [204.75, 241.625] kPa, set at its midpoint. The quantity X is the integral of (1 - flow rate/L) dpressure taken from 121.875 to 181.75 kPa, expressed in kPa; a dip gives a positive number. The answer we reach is 7.5 kPa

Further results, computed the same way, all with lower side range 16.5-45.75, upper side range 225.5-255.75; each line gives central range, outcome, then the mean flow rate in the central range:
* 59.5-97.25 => -2.4 kPa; 85.8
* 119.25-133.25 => 1.1 kPa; 71.7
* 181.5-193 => 0.4 kPa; 71.4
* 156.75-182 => 1.7 kPa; 69.8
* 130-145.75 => 1.4 kPa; 70.3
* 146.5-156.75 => 0.8 kPa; 70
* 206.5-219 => -1.0 kPa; 77.7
